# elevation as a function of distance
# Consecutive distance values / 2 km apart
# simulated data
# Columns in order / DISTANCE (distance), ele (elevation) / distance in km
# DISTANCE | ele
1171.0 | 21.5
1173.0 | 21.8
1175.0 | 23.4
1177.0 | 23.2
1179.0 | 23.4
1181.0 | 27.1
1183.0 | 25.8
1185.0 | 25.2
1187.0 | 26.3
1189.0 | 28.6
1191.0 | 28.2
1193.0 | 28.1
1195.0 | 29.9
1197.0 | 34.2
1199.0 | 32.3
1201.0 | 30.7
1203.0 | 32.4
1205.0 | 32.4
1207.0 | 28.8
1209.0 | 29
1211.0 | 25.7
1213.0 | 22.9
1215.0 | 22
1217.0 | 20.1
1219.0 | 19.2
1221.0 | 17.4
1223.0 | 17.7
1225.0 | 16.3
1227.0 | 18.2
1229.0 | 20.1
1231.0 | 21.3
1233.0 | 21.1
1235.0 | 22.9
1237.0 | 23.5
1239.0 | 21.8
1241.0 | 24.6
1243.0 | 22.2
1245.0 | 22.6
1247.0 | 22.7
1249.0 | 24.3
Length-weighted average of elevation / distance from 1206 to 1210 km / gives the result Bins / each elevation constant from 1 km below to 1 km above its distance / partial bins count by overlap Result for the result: 28.9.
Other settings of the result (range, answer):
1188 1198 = 29.8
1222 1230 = 18.1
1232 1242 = 22.8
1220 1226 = 17.1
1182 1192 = 26.8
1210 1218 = 22.7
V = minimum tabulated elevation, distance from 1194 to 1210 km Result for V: 28.8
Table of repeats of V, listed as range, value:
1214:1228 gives 16.3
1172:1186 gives 21.8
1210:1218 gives 20.1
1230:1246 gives 21.1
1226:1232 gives 18.2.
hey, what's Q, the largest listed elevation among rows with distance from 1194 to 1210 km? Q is 34.2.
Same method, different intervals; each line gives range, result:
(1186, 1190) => 28.6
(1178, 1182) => 27.1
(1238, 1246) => 24.6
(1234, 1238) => 23.5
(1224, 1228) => 18.2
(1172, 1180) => 23.4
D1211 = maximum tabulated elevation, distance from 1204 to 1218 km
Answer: 32.4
